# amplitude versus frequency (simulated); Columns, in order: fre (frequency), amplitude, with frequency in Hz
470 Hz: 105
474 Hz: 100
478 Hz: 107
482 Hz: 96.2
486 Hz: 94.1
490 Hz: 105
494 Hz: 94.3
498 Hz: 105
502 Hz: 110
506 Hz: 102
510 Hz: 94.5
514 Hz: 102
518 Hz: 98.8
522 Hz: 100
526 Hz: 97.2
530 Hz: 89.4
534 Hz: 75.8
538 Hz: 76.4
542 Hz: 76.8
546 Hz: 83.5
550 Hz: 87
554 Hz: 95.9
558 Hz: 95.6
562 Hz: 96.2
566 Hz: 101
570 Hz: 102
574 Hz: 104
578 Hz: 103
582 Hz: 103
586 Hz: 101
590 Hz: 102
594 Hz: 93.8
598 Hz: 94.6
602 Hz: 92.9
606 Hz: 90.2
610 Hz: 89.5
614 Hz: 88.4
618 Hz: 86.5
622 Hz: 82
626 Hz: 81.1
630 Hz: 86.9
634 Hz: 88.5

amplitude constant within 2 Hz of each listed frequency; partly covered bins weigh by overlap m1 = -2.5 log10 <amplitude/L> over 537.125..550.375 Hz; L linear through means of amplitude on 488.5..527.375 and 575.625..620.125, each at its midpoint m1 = 0.22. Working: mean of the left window 101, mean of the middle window 80.6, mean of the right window 95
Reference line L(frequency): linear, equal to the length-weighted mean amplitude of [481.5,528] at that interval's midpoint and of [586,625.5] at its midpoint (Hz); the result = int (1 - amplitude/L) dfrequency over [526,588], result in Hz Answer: 1.6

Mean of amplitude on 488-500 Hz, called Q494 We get 101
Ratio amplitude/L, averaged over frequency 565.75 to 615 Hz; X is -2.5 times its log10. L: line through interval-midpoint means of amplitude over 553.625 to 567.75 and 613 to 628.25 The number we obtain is -0.07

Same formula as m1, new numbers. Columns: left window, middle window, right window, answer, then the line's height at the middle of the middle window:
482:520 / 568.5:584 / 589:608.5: -0.081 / 95.6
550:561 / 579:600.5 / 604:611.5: -0.086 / 91.4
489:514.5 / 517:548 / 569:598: 0.168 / 101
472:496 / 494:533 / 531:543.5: -0.138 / 87.2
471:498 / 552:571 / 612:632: -0.073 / 91.6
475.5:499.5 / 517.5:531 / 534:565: -0.048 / 92.4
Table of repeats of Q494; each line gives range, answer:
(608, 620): 88.1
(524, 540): 84.7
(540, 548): 80.2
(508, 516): 98.2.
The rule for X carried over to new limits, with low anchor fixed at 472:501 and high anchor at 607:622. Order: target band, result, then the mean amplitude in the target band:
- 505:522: -0.02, 99.2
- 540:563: 0.06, 88.9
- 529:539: 0.19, 80.1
